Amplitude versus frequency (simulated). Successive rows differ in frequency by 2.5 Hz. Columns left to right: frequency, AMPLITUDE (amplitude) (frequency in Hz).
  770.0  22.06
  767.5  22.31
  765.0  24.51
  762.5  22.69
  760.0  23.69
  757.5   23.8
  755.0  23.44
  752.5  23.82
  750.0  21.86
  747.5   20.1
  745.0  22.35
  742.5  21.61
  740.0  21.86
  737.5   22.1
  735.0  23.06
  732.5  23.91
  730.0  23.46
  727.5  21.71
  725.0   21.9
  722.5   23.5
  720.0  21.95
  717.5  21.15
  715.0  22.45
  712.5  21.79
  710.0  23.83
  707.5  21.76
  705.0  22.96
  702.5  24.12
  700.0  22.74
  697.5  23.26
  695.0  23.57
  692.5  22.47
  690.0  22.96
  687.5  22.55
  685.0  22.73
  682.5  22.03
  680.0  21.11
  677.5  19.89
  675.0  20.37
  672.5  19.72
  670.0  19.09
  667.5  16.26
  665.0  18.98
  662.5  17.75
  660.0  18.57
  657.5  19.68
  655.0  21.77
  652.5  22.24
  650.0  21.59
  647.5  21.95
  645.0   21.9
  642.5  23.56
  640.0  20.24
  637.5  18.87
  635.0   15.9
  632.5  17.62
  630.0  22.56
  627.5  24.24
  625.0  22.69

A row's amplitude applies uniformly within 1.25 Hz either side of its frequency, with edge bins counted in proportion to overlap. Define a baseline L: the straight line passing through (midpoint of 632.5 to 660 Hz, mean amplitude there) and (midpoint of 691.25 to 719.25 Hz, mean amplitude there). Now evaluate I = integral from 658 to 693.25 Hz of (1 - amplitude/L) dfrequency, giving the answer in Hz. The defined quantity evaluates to 2.2 Hz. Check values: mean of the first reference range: 20.5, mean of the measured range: 20.3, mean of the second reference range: 22.7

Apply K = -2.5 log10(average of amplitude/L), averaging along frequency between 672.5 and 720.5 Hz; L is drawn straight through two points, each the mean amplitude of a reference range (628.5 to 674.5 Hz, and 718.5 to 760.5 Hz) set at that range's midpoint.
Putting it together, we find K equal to -0.05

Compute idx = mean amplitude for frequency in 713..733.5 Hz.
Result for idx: 22.5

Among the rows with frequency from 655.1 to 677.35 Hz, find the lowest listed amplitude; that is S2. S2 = 16.26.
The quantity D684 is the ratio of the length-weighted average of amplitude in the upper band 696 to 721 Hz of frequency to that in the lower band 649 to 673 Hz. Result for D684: 1.2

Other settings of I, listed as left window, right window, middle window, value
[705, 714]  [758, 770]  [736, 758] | 0.68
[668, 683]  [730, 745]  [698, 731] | -1.43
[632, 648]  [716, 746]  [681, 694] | -0.79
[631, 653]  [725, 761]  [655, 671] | 1.69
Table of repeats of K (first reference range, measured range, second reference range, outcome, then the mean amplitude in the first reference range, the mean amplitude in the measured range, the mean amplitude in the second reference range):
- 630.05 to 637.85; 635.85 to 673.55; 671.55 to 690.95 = -0.03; 18.1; 20.1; 21.4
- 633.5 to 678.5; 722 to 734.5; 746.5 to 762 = -0.04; 19.9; 22.9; 22.8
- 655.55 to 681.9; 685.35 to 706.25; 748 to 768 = -0.13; 19.3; 23.1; 23.2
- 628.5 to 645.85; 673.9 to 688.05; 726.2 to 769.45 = -0.01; 20.1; 21.4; 22.7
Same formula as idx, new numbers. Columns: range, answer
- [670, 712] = 22.2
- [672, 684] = 20.7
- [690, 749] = 22.5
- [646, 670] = 19.8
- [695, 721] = 22.7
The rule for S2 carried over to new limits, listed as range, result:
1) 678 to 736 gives 21.11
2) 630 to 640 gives 15.9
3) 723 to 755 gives 20.1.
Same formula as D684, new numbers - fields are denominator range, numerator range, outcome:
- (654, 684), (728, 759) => 1.15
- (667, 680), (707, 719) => 1.14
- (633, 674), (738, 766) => 1.14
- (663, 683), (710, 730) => 1.14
